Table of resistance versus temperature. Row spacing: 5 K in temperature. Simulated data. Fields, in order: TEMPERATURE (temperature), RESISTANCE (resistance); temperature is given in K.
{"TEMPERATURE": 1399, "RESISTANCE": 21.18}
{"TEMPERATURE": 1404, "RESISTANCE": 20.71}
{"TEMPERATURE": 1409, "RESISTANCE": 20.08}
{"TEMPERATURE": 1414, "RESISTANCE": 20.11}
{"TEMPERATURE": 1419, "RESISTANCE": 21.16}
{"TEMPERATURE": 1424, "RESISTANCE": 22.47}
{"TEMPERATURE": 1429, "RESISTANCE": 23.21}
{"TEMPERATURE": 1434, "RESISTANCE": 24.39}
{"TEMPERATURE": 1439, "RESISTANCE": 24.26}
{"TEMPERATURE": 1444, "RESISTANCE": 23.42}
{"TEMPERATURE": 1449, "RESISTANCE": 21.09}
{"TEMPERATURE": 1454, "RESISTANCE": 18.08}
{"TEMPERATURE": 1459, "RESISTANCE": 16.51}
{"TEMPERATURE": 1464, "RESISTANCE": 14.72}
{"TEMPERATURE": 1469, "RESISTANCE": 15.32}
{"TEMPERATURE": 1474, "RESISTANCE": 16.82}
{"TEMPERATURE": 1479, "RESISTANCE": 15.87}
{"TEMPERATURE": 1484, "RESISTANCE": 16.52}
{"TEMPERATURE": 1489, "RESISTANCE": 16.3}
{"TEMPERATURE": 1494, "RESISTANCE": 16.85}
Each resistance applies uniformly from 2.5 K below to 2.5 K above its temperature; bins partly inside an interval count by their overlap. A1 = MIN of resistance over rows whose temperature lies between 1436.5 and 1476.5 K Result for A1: 14.72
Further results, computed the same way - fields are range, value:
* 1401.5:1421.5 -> 20.08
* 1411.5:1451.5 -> 20.11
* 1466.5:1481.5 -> 15.32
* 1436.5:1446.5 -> 23.42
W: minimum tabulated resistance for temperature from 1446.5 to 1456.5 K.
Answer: 18.08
